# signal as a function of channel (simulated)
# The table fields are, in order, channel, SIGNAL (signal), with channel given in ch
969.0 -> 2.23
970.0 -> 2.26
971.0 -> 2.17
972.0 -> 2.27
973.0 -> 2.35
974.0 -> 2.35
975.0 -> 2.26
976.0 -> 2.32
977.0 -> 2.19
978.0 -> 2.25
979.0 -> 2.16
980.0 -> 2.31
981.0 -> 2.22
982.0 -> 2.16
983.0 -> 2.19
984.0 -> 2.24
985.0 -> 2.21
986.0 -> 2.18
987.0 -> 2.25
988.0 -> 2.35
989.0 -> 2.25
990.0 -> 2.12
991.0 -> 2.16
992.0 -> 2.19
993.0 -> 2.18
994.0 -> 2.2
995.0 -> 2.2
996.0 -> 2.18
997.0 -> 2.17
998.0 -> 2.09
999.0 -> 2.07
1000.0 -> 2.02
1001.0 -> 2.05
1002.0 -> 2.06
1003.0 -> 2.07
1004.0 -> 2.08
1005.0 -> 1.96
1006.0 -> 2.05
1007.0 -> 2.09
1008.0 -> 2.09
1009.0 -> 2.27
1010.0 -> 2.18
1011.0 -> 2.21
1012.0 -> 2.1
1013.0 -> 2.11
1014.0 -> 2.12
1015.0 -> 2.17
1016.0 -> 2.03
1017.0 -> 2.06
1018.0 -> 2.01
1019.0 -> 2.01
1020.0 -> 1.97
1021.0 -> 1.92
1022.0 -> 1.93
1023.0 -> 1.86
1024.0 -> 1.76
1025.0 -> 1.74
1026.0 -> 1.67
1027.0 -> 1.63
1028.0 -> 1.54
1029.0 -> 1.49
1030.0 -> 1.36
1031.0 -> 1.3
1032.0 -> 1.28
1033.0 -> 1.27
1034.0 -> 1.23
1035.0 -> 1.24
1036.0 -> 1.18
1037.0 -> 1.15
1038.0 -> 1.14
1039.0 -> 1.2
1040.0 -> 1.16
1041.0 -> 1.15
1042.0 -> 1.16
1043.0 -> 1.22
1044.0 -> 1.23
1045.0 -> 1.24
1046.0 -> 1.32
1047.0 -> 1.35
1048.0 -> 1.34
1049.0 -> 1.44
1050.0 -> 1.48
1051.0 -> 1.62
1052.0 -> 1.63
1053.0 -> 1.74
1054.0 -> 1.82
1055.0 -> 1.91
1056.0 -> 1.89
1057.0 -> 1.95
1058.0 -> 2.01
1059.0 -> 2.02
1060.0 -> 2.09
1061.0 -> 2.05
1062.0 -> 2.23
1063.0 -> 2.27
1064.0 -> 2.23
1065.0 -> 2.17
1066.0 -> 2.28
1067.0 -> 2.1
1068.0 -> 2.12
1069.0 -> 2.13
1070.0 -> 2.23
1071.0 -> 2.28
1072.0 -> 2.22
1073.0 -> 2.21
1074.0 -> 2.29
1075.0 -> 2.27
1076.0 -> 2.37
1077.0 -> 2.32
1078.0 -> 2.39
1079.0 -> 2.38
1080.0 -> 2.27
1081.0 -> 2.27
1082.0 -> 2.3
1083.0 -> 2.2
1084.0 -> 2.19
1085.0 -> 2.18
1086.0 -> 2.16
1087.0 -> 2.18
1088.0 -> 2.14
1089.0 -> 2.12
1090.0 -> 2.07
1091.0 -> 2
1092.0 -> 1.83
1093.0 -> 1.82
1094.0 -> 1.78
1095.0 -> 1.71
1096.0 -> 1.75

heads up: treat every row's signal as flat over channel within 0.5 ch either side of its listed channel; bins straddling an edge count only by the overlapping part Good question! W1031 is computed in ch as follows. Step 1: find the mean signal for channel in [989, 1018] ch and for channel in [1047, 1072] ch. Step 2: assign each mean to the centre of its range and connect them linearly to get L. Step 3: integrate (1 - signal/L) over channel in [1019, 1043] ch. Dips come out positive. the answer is 6.9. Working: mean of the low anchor 2.12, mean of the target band 1.46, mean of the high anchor 1.95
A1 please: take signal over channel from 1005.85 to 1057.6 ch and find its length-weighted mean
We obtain 1.65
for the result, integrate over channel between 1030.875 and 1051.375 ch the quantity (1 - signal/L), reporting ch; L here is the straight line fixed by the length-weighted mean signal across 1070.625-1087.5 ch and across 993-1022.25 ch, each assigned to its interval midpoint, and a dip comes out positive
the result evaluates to 8.5 ch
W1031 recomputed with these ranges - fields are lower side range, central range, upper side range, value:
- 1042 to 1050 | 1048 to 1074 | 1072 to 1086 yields -3.74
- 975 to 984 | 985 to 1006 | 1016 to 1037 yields -1.25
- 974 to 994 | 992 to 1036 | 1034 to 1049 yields -4.99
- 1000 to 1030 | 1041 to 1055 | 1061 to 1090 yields 4.46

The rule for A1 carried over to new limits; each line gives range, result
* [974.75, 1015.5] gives 2.16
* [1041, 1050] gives 1.29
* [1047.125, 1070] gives 1.93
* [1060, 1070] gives 2.17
